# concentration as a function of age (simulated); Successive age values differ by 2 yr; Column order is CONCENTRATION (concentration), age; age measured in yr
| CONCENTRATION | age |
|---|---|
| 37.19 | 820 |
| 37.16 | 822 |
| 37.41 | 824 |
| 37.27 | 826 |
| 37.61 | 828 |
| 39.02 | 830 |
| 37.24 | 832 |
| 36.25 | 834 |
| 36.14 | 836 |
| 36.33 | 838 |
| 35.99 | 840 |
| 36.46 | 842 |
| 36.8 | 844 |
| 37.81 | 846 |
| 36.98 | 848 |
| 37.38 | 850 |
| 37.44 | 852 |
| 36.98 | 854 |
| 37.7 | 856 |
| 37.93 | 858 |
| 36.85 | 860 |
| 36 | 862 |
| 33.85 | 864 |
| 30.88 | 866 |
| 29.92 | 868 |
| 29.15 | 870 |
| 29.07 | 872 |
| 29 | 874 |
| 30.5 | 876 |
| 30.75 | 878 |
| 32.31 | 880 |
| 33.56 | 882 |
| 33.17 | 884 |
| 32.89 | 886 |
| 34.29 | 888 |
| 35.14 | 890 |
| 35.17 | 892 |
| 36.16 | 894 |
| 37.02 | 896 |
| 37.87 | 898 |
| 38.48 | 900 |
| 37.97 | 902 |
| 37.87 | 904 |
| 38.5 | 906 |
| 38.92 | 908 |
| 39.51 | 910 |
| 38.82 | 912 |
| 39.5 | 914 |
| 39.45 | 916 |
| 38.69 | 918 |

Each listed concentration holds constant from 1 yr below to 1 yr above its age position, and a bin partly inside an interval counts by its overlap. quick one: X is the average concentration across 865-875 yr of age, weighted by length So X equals 29.6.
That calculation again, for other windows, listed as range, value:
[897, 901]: 38.2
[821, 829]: 37.4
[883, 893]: 34.1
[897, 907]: 38.1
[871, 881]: 30.3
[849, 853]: 37.4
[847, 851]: 37.2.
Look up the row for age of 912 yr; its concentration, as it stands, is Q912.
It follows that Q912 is 38.82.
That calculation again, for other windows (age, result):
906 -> 38.5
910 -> 39.51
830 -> 39.02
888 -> 34.29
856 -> 37.7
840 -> 35.99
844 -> 36.8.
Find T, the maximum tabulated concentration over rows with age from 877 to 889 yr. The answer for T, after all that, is 34.29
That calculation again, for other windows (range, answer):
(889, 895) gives 36.16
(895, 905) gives 38.48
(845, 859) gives 37.93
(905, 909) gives 38.92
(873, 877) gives 30.5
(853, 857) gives 37.7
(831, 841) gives 37.24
